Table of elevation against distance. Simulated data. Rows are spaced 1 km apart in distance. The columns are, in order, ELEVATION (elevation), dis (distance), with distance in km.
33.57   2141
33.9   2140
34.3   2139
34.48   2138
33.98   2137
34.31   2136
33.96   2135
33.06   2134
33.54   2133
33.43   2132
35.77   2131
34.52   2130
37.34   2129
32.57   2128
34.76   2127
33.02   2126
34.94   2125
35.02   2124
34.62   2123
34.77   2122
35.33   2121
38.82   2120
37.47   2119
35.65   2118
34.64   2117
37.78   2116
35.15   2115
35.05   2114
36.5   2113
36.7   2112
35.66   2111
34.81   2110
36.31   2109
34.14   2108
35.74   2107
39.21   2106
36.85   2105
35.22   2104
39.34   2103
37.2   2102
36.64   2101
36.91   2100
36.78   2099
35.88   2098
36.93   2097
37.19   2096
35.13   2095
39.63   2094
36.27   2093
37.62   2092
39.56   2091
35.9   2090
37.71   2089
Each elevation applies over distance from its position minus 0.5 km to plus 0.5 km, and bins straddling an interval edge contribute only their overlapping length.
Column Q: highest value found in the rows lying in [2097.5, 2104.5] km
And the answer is 39.34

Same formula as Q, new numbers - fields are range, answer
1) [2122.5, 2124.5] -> 35.02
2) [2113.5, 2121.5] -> 38.82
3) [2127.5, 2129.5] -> 37.34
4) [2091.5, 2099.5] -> 39.63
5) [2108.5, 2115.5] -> 36.7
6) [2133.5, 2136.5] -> 34.31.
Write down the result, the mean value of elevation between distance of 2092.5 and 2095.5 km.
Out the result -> 37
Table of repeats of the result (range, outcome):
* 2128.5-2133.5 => 34.9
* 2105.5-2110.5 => 36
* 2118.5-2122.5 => 36.6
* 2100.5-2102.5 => 36.9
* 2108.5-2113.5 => 36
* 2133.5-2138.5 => 34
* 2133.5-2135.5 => 33.5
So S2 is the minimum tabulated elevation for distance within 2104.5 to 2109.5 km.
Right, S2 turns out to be 34.14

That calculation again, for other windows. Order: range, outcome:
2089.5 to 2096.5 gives 35.13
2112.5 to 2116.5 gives 35.05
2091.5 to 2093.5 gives 36.27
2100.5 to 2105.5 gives 35.22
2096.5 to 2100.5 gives 35.88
